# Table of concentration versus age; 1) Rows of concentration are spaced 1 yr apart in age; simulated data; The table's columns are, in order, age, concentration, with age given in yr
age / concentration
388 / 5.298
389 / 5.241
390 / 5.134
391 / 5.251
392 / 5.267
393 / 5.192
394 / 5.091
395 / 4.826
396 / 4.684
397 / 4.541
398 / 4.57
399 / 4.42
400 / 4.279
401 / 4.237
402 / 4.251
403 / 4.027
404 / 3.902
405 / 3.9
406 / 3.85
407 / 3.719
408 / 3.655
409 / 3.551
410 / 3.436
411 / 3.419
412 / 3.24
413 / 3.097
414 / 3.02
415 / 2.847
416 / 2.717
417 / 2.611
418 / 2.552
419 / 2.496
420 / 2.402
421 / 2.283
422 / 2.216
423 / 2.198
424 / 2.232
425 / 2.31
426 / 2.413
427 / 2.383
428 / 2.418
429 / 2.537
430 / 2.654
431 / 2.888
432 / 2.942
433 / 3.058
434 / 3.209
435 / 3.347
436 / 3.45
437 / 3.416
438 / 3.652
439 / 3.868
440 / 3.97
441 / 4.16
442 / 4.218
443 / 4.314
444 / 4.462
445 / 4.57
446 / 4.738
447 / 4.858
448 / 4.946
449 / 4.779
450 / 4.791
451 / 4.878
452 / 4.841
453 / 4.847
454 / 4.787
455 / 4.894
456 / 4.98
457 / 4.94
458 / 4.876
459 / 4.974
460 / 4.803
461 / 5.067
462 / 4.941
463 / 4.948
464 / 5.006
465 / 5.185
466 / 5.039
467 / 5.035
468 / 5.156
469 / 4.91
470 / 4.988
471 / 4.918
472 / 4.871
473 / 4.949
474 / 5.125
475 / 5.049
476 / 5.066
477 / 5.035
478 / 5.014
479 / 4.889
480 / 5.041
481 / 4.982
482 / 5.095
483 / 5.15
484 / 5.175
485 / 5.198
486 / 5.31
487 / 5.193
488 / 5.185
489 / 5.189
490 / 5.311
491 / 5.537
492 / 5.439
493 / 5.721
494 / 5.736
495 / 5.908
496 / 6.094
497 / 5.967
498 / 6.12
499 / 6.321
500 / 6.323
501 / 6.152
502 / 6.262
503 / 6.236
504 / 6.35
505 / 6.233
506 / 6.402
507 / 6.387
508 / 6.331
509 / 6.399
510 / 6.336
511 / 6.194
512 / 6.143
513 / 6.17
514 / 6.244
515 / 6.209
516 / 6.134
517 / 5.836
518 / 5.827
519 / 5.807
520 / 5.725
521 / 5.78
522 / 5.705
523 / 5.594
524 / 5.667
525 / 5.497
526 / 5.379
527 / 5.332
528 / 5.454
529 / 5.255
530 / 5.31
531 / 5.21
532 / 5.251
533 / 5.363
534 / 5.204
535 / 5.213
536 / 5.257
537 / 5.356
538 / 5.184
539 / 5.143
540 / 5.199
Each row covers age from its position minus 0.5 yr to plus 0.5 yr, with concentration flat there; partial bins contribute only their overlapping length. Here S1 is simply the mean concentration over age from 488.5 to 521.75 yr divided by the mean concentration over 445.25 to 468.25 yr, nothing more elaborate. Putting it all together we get 1.22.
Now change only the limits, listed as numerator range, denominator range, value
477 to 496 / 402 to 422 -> 1.66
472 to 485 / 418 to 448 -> 1.55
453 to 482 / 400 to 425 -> 1.57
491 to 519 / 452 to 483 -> 1.23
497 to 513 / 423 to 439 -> 2.18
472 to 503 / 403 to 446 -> 1.70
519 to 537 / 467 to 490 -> 1.07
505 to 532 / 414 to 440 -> 2.10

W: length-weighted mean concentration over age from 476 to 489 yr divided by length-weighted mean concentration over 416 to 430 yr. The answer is 2.1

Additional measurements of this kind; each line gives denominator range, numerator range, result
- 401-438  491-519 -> 2.01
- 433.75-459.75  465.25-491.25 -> 1.15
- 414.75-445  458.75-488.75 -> 1.66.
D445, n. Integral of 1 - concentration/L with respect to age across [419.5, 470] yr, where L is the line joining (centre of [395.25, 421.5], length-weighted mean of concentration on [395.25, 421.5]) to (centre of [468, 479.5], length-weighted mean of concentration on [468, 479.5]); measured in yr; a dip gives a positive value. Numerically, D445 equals 4.59 yr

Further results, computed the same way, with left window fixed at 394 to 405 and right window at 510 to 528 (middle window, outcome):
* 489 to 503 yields -0.85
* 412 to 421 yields 3.66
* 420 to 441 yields 8.29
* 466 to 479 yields 0.66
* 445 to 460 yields 0.53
